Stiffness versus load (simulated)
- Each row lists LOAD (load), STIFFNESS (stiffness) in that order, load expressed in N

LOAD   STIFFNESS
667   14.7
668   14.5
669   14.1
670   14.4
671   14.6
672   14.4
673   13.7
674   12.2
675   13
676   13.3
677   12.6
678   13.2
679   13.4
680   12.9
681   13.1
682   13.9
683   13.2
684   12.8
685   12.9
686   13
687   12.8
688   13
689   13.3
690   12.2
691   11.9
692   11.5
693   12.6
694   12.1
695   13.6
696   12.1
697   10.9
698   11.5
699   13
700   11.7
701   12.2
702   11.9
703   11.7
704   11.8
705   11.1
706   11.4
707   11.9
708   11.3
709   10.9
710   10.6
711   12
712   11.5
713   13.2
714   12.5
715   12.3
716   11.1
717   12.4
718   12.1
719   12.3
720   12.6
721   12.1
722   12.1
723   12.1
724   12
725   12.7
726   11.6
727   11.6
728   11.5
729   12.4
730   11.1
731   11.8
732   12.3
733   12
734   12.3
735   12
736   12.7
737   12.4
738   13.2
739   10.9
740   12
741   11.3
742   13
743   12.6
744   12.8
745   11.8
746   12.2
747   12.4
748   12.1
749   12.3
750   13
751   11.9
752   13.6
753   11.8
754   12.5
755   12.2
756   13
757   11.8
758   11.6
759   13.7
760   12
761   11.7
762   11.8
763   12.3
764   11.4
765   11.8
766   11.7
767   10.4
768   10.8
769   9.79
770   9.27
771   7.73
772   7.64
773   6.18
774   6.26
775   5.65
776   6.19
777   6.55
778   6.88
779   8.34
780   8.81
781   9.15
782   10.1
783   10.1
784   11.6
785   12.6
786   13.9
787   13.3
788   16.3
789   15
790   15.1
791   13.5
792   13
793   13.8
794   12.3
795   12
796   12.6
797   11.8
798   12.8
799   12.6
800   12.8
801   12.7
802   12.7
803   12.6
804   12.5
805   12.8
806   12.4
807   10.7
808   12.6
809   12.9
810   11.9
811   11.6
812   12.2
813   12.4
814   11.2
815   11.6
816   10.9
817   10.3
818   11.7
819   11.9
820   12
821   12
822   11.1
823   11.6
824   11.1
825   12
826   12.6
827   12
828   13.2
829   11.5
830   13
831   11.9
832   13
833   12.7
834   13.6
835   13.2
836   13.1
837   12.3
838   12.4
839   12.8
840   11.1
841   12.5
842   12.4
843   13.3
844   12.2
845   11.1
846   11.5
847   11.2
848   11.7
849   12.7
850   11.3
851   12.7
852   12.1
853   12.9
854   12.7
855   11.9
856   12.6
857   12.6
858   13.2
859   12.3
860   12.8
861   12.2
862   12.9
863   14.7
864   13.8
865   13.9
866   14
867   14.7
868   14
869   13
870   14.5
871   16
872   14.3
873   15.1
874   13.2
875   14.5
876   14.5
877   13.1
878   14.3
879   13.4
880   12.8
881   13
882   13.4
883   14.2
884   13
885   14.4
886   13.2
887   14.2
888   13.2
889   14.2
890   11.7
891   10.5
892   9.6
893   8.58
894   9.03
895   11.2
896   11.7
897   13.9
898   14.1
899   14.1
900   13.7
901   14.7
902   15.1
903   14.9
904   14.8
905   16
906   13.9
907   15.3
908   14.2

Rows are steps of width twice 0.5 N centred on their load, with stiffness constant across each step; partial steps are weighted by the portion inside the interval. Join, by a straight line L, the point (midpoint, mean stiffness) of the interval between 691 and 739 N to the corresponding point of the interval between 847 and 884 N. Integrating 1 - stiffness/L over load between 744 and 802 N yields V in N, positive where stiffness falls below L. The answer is 5.29 N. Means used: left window 12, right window 13.3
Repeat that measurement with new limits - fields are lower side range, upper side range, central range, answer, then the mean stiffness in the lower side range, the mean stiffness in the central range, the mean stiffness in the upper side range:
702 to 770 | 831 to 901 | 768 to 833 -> 5.5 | 12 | 11.4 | 12.9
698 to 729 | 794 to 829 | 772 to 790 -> 3.2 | 11.9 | 9.9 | 12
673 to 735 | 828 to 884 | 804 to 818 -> 1.0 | 12.2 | 11.8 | 13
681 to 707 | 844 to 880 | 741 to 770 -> 1.4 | 12.3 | 12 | 13.2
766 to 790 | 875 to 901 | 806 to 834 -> -2.5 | 9.83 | 12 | 12.8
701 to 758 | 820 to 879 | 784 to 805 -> -1.1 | 12.1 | 13.1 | 12.8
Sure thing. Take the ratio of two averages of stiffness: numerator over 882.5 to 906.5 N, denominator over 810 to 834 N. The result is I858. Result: 1.10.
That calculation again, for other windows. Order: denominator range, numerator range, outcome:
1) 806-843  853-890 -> 1.12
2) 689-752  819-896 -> 1.05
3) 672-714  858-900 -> 1.07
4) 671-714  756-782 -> 0.78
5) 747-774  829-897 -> 1.14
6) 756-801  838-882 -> 1.18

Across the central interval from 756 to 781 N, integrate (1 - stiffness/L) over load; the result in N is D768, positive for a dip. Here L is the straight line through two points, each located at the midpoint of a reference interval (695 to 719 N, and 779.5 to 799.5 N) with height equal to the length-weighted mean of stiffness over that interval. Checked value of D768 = 5.4 N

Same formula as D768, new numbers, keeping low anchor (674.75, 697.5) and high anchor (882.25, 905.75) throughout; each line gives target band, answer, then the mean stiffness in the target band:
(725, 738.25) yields 0.8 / 12.1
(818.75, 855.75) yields 2.1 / 12.2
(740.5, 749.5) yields 0.4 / 12.3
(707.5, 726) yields 1.2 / 12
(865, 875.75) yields -1.1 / 14.3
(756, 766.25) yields 0.7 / 12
